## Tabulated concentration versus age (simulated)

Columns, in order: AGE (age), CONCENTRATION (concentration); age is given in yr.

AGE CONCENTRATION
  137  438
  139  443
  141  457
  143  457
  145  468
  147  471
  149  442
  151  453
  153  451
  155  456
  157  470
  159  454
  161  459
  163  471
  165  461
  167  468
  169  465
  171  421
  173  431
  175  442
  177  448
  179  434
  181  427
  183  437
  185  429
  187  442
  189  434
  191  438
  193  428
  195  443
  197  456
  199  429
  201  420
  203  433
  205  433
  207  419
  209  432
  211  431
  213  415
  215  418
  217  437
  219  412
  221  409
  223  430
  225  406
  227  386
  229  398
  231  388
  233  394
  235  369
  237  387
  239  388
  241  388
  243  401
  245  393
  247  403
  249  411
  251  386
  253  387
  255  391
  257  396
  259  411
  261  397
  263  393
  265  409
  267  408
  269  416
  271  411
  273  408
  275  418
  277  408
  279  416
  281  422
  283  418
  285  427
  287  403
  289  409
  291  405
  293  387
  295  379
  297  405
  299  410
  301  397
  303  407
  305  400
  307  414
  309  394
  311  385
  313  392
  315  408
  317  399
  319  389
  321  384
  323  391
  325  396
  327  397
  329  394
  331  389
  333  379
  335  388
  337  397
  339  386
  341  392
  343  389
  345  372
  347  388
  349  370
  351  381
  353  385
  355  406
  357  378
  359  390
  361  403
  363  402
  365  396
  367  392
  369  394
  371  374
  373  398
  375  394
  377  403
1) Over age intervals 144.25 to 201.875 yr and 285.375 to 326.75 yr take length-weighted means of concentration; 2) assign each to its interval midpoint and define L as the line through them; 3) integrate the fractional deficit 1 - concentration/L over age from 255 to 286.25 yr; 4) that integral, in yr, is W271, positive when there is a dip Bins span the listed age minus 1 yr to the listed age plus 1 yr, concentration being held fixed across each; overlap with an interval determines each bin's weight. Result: 0.1 yr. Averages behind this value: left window 446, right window 398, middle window 410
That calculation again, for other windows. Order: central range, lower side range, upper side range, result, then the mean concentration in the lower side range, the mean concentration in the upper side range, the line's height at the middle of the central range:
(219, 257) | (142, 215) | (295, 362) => 2.5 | 443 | 392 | 423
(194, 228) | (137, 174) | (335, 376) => 1.0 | 455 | 389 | 437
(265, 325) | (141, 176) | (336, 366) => 0.7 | 455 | 389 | 408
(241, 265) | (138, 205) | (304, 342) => 1.2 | 446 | 393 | 418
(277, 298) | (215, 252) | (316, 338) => -0.7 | 400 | 391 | 395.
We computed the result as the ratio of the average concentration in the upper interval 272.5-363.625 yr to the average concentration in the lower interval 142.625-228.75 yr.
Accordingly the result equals 0.9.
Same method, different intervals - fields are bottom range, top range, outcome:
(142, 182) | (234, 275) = 0.88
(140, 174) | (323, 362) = 0.85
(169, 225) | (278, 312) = 0.94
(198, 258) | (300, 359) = 0.96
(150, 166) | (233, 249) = 0.85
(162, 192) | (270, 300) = 0.92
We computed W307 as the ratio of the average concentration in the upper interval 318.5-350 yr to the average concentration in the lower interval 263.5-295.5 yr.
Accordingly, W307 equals 0.95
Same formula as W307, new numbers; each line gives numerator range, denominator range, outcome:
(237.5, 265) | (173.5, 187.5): 0.91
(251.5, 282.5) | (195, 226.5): 0.95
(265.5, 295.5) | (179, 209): 0.94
